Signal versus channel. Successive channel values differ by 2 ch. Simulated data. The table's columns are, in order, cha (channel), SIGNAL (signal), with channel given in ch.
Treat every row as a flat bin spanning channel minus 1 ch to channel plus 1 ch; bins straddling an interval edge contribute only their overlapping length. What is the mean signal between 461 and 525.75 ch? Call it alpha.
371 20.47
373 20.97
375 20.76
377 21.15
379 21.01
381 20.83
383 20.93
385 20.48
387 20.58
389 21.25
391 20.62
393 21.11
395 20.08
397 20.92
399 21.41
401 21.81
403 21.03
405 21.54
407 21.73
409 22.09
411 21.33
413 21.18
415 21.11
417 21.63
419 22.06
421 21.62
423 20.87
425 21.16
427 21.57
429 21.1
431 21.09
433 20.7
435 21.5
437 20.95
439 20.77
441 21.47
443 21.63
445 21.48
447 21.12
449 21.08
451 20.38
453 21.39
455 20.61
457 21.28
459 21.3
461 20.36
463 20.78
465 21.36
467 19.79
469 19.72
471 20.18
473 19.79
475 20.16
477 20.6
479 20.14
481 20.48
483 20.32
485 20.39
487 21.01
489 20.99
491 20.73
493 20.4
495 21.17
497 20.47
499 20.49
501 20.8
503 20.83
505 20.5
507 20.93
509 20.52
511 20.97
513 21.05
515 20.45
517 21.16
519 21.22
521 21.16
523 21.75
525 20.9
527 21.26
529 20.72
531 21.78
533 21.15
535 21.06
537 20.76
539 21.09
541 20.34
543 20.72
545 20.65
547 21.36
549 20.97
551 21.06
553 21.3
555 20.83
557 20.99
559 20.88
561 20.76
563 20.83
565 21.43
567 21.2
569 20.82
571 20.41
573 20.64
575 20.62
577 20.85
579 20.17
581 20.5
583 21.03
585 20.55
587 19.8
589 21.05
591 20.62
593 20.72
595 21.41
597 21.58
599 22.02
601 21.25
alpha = 20.7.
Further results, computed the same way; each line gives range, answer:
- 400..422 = 21.6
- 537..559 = 20.9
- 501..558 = 21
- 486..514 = 20.8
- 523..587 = 20.9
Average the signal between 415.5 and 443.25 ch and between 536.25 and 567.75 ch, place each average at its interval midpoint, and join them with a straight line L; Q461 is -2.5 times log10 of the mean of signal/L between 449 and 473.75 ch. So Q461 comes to 0.03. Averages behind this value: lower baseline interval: 21.3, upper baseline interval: 20.9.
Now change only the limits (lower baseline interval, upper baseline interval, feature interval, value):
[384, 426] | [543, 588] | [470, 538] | 0.010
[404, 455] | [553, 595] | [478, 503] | 0.023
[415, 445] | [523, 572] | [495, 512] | 0.020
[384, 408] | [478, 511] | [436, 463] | -0.012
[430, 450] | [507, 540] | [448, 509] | 0.027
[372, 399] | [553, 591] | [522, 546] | -0.013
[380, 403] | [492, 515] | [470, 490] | 0.019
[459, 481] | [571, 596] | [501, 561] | -0.024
